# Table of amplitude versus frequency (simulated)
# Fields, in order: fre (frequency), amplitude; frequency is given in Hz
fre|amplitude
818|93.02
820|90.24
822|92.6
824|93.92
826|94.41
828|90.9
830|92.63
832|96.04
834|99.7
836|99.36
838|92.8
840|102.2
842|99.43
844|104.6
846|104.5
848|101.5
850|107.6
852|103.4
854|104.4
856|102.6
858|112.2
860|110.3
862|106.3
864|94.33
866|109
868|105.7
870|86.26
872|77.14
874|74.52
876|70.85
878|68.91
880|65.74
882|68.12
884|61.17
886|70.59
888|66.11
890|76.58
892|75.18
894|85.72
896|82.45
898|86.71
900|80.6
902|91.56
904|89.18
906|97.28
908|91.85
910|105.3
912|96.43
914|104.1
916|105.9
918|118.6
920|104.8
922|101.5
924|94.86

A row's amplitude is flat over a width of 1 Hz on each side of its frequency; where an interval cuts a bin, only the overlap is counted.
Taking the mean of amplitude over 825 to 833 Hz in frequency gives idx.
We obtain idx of 93.5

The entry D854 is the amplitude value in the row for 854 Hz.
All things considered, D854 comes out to 104.4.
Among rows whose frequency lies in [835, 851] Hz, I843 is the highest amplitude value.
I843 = 107.6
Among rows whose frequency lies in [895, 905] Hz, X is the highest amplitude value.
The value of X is 91.56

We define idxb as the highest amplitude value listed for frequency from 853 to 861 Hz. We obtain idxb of 112.2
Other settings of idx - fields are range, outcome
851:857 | 103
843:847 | 105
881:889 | 66.5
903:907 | 93.2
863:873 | 94.5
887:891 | 71.3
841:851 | 104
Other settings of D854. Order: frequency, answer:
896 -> 82.45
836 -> 99.36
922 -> 101.5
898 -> 86.71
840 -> 102.2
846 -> 104.5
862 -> 106.3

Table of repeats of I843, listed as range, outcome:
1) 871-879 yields 77.14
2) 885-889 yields 70.59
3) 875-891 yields 76.58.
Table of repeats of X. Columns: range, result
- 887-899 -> 86.71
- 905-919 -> 118.6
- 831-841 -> 102.2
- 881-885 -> 68.12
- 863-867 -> 109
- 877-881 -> 68.91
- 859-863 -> 110.3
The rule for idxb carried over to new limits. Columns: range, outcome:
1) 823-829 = 94.41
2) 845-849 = 104.5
